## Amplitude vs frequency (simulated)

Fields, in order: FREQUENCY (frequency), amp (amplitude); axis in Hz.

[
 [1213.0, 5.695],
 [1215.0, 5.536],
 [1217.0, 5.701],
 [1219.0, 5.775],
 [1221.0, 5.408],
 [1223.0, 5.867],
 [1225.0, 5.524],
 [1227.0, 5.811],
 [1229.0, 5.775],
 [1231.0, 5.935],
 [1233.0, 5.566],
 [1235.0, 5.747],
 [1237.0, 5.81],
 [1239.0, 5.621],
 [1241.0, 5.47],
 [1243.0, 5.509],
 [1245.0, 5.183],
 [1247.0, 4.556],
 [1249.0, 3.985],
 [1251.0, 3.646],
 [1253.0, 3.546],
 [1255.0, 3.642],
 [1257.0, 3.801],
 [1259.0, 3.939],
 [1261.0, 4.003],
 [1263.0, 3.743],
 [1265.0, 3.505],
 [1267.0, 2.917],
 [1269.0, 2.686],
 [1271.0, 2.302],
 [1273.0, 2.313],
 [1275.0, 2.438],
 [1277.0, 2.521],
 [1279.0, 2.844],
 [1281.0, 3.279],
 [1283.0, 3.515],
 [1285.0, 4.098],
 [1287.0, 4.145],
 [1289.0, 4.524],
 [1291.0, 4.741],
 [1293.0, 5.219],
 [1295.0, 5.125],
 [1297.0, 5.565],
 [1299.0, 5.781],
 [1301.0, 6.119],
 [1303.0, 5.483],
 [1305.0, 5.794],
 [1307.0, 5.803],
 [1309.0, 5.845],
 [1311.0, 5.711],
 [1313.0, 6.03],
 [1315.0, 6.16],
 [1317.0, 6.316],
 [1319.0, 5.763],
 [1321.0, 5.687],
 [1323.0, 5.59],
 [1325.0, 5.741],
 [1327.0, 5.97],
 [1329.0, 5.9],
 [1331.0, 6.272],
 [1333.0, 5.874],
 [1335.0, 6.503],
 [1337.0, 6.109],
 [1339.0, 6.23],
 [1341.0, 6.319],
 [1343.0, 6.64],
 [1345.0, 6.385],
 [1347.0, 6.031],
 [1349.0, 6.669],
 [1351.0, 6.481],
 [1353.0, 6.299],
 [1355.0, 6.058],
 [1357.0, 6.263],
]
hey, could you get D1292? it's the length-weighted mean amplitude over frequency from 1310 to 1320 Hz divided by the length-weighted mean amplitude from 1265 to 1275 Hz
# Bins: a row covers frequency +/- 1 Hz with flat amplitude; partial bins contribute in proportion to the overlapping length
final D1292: 2.3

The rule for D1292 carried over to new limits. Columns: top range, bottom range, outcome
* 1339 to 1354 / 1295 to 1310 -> 1.12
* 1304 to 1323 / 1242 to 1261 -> 1.40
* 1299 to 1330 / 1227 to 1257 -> 1.17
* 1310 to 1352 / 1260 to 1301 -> 1.60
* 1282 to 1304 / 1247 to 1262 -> 1.28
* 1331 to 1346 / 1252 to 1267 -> 1.71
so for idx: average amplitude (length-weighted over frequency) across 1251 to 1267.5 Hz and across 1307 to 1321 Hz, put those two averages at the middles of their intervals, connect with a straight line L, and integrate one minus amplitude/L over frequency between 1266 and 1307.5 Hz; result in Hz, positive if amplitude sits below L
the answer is 6.6 Hz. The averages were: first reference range 3.66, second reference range 5.94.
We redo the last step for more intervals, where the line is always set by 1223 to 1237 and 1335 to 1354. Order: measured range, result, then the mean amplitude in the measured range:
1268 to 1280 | 6.95 Hz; 2.52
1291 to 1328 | 2.63 Hz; 5.73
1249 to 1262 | 4.64 Hz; 3.78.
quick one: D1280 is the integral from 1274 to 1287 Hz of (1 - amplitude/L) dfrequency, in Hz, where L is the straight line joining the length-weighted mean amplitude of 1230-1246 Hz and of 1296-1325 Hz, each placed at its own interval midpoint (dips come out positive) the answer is 5.8 Hz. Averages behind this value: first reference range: 5.61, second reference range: 5.83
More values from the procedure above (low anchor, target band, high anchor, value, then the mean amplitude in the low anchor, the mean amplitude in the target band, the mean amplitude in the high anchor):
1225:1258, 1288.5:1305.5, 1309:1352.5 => 0.9 Hz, 4.99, 5.38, 6.11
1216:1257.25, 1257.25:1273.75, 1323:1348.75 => 6.7 Hz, 5.16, 3.22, 6.16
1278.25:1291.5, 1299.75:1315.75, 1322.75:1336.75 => -3.0 Hz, 3.86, 5.86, 6.01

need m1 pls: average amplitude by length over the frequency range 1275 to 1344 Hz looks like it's 5.35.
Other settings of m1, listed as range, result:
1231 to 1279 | 4.03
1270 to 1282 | 2.62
